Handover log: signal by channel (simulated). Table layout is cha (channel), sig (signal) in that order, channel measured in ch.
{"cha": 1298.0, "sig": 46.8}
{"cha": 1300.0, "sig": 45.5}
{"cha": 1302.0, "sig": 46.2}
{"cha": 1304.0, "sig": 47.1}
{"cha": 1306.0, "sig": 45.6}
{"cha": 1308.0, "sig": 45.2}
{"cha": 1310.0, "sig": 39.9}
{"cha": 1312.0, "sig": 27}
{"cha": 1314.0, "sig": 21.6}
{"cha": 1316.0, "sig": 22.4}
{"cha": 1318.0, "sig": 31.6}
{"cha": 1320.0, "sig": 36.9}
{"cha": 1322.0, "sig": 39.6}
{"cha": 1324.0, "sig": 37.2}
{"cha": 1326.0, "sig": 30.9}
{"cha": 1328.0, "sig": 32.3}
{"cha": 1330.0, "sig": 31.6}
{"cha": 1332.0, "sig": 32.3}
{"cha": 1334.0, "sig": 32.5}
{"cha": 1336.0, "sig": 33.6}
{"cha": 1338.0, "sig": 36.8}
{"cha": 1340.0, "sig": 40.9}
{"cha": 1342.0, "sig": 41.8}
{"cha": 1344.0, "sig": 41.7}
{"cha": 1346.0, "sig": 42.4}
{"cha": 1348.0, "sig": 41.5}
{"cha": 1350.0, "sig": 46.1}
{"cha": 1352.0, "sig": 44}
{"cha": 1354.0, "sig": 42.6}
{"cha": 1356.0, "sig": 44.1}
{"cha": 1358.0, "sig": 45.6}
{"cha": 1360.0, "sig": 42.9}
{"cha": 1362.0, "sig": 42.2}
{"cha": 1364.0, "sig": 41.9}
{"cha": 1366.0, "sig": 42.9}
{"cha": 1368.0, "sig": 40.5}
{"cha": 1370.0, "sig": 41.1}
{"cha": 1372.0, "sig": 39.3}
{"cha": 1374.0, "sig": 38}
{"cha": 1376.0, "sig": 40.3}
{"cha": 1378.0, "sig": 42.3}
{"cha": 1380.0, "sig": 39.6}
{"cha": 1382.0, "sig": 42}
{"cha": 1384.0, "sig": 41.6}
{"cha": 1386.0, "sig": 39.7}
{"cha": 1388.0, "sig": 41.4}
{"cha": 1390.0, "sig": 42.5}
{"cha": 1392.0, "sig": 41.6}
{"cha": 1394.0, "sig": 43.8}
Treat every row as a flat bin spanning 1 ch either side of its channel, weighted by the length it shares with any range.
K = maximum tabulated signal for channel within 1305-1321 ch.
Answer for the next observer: 45.6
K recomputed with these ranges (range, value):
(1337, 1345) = 41.8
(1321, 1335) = 39.6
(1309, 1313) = 39.9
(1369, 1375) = 41.1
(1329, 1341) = 40.9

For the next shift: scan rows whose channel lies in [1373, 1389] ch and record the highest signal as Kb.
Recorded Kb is 42.3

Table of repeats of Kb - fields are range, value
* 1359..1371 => 42.9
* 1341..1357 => 46.1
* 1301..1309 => 47.1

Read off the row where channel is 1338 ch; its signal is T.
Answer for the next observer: 36.8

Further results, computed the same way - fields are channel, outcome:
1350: 46.1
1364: 41.9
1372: 39.3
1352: 44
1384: 41.6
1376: 40.3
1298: 46.8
